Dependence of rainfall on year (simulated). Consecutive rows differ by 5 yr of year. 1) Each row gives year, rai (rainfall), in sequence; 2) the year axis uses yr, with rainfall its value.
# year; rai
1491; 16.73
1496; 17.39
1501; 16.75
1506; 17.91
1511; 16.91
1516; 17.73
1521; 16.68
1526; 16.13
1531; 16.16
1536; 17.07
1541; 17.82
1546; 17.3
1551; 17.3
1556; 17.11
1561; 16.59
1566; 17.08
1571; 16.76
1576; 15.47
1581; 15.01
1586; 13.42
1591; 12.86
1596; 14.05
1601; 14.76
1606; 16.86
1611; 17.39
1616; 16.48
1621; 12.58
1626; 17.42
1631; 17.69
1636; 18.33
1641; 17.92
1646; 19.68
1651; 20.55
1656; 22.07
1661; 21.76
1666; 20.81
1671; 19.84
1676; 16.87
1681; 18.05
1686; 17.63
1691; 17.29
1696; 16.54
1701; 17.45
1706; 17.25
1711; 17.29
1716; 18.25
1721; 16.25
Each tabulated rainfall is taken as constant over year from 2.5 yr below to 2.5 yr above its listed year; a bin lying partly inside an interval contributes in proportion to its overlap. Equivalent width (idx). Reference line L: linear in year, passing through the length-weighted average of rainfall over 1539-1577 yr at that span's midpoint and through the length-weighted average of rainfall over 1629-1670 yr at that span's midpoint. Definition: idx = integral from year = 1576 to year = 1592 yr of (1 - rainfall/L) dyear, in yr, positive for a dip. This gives 3.3 yr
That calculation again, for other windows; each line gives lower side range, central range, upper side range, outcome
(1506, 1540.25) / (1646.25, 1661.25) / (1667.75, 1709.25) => -3.12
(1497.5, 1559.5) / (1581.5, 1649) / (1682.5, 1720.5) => 4.31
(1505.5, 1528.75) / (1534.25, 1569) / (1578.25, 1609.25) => -2.80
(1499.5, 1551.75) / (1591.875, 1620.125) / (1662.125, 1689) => 3.84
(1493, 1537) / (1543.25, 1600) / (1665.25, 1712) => 5.03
